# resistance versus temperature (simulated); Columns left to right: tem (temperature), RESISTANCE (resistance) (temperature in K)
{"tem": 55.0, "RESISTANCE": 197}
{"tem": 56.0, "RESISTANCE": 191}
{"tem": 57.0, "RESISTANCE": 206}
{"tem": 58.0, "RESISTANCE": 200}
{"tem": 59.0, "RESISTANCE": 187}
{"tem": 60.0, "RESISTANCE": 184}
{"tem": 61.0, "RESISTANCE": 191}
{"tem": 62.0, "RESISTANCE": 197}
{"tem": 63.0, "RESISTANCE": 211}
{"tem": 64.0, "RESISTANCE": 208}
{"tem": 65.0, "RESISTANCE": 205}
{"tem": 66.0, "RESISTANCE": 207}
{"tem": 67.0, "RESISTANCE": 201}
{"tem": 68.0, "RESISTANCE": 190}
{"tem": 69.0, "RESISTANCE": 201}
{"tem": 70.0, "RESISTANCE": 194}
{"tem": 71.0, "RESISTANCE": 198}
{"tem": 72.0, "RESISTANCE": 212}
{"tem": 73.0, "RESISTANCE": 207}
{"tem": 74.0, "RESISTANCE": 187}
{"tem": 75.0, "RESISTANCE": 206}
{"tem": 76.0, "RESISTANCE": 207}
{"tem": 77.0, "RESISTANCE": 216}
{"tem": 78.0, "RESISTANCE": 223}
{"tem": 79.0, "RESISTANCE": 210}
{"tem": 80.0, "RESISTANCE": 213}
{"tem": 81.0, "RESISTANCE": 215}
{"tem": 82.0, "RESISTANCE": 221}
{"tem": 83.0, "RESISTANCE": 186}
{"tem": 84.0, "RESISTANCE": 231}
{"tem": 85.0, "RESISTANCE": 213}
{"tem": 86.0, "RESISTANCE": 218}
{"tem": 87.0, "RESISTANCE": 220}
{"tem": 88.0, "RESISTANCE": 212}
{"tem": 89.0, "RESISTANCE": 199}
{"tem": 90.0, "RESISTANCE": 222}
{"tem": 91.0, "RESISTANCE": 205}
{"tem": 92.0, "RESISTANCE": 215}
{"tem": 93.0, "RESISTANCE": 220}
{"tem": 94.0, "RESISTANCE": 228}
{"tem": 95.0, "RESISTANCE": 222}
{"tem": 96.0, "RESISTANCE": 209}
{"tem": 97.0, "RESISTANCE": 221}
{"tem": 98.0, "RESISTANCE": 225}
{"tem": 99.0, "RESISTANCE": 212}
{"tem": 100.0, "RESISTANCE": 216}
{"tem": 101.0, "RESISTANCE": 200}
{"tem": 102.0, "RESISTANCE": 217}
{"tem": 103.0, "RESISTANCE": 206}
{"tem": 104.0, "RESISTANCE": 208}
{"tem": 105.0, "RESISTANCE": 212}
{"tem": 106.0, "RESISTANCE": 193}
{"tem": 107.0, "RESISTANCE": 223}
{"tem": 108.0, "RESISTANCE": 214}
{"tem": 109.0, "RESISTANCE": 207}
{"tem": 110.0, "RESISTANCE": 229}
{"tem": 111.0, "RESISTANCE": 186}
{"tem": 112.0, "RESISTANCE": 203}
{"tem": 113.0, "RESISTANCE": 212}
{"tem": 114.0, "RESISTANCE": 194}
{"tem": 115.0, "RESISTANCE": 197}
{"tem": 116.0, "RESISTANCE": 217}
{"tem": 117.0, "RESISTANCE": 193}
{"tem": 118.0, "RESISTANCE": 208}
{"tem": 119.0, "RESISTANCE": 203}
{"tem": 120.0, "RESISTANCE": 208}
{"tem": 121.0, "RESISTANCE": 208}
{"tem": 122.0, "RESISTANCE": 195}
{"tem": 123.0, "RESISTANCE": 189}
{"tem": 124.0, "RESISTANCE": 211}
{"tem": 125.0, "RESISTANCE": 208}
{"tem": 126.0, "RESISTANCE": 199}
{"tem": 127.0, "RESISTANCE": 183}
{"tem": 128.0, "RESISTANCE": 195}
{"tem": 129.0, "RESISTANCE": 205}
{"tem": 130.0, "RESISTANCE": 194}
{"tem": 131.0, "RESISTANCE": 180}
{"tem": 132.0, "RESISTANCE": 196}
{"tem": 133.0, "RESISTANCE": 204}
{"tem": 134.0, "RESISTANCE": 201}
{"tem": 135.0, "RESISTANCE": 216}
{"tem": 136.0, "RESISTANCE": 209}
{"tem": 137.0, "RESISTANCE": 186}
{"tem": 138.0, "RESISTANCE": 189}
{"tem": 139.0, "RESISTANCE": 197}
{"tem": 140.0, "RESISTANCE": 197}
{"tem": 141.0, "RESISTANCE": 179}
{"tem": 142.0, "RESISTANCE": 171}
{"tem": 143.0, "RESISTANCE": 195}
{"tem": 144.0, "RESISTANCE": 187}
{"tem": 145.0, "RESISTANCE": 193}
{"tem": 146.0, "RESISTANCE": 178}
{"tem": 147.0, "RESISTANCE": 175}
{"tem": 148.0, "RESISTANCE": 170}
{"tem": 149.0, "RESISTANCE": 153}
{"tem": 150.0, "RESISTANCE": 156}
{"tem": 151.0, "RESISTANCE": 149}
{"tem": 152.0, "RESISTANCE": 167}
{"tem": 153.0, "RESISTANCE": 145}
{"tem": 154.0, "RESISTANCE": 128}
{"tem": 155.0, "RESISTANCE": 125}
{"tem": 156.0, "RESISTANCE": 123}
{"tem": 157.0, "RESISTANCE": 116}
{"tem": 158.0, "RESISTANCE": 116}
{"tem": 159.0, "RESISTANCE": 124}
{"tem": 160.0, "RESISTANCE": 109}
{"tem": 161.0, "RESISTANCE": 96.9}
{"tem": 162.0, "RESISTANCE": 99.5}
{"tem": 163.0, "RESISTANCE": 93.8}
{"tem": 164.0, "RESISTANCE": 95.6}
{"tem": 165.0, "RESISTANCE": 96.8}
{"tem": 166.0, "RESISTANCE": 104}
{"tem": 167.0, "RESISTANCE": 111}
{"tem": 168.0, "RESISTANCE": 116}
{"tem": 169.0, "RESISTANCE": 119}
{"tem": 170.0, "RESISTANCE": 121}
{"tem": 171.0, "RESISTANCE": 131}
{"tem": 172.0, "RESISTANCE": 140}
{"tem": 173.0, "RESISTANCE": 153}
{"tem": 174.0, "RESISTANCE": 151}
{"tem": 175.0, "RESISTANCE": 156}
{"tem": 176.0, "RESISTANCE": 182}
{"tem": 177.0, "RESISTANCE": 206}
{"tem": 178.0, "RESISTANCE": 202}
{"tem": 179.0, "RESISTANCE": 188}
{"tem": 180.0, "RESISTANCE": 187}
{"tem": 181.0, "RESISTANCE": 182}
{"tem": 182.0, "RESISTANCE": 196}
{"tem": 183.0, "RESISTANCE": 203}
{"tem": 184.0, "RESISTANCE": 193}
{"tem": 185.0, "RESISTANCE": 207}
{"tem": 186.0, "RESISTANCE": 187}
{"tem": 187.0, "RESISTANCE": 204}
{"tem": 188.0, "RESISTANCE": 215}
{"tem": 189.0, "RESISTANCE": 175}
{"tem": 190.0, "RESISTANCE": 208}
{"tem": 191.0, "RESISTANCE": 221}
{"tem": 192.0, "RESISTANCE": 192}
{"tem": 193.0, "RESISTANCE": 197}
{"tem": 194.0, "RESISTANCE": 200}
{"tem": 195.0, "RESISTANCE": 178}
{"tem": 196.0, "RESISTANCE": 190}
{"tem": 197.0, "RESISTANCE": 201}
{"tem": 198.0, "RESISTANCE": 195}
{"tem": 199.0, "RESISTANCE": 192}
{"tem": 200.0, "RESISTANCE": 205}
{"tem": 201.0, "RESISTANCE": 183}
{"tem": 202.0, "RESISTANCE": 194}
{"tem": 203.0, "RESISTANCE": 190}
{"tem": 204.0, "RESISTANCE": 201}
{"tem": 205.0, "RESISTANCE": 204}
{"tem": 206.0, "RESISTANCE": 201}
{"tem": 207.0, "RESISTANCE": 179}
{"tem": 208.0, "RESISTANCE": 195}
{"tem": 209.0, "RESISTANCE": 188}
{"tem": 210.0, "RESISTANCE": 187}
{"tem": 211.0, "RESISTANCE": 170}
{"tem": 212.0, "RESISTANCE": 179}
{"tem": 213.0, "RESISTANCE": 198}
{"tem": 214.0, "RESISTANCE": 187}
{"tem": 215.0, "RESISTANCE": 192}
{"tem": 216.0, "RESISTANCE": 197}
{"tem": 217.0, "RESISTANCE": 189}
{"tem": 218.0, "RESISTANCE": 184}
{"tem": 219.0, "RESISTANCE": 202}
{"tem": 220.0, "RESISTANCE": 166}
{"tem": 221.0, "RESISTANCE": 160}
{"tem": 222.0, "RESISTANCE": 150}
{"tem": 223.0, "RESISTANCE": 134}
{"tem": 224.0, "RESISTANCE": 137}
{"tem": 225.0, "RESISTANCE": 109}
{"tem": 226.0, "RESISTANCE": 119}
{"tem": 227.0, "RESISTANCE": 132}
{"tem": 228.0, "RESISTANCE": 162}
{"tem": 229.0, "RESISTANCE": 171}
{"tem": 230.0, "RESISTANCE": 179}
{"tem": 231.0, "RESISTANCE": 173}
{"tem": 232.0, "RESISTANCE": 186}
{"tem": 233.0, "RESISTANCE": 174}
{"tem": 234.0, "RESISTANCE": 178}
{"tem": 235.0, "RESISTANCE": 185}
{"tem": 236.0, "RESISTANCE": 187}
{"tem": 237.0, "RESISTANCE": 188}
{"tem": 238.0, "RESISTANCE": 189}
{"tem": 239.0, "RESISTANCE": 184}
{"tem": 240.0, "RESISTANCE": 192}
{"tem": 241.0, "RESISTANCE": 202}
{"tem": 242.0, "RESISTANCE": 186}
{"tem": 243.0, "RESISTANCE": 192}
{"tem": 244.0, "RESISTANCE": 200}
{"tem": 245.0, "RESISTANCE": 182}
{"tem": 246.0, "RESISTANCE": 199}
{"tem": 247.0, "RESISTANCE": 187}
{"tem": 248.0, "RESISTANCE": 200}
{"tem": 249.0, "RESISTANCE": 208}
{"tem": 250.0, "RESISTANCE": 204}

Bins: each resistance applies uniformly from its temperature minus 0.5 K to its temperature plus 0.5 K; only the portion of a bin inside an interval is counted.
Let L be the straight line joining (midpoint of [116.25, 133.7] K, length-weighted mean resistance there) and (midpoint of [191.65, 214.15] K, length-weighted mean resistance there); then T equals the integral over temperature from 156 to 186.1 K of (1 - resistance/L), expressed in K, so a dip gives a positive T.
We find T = 7.6 K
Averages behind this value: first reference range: 199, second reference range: 192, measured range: 145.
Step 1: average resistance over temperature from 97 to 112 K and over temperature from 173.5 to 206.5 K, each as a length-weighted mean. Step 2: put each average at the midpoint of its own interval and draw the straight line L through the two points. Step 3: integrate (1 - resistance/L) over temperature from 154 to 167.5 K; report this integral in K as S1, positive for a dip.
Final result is 6.11 K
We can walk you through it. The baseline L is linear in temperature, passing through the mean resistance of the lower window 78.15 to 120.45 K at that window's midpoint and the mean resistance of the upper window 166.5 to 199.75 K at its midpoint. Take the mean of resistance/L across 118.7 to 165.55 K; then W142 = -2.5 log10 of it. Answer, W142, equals 0.16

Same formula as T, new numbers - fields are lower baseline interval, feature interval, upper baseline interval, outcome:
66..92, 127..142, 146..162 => -3.8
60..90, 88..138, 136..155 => -4.7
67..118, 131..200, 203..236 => 8.0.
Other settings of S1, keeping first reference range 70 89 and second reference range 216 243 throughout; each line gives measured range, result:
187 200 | -1.25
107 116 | -0.23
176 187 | -0.69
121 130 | -0.02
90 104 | -0.65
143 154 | 1.45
